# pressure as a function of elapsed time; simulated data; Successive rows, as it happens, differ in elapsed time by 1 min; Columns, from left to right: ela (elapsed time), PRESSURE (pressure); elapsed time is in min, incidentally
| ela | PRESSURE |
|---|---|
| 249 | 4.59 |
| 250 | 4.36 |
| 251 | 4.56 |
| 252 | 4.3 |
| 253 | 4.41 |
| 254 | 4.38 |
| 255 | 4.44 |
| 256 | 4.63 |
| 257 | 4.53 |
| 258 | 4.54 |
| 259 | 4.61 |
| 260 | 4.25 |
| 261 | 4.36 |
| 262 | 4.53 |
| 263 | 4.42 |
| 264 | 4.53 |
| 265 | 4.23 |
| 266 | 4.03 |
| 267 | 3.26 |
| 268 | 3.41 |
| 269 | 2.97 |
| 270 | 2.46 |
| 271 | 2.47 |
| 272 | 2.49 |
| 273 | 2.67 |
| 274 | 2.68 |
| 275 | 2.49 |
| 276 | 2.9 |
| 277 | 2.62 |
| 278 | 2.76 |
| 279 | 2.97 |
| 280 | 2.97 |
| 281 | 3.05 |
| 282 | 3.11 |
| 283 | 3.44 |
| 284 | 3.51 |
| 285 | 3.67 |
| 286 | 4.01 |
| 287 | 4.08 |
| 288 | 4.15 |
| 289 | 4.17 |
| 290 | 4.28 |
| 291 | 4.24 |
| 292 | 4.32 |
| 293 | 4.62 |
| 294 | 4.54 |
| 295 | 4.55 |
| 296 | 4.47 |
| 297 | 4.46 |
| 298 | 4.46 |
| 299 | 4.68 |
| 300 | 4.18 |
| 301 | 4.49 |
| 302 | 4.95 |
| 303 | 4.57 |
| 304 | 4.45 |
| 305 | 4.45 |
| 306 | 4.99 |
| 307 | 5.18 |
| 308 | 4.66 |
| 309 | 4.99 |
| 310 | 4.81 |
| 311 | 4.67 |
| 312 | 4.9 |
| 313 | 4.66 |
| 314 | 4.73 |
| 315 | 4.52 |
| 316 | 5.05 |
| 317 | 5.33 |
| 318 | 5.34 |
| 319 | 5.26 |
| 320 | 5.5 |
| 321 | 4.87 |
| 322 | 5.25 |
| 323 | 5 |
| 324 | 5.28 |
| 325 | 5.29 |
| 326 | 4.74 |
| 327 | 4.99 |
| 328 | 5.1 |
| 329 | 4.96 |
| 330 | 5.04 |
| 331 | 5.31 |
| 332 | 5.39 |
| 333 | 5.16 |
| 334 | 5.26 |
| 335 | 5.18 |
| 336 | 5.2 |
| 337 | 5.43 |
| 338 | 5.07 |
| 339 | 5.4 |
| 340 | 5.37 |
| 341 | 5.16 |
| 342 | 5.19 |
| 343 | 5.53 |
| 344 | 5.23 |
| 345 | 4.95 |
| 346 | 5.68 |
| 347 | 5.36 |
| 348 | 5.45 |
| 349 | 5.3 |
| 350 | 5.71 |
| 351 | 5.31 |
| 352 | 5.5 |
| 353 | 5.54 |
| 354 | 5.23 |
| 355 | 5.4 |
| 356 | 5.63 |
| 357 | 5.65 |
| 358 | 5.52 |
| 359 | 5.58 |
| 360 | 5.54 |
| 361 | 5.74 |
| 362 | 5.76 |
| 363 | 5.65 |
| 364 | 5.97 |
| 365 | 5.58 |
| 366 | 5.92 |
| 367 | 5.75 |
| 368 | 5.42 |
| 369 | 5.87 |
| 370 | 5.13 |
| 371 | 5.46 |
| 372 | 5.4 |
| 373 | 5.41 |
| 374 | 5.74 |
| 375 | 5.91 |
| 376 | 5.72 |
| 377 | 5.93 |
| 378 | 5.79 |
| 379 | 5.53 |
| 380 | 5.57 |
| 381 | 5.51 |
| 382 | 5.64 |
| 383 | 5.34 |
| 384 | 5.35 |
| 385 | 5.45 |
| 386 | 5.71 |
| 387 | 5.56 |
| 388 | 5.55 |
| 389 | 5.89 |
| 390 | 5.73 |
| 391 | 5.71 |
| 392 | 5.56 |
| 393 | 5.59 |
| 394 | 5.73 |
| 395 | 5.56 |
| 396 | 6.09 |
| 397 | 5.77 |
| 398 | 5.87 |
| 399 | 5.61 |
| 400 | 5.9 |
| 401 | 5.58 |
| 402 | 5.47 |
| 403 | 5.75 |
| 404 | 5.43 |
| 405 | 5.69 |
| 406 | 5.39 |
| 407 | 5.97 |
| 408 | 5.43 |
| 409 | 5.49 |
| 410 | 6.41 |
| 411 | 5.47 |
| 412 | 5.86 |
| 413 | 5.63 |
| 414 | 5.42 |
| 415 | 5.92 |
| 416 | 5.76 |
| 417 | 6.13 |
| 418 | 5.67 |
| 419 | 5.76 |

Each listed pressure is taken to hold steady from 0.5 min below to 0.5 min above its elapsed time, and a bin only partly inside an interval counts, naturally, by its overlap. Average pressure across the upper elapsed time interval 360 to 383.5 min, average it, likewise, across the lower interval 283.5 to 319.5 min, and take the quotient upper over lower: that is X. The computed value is 1.2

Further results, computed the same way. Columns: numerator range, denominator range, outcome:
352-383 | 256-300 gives 1.49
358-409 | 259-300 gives 1.52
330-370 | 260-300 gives 1.48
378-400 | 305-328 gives 1.13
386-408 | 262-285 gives 1.78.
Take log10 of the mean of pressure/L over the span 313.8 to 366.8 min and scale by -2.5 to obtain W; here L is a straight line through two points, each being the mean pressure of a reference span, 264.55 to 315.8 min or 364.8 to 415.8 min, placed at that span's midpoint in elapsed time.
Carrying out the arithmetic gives -0.12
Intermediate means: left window 3.94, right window 5.65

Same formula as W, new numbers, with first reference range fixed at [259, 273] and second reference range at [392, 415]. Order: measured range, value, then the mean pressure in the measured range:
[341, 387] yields -0.09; 5.54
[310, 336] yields -0.13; 5.07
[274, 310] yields 0.01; 4.03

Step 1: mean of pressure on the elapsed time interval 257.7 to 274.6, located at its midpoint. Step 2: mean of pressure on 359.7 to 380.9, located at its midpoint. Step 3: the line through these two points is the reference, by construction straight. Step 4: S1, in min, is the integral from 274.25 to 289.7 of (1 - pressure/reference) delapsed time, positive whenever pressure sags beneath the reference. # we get 2.4 min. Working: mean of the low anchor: 3.62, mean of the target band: 3.33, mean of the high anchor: 5.66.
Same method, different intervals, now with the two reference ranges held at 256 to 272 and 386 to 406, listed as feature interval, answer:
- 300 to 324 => -1.9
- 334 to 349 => -1.1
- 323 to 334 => -0.8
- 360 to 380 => -1.3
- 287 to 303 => -0.5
